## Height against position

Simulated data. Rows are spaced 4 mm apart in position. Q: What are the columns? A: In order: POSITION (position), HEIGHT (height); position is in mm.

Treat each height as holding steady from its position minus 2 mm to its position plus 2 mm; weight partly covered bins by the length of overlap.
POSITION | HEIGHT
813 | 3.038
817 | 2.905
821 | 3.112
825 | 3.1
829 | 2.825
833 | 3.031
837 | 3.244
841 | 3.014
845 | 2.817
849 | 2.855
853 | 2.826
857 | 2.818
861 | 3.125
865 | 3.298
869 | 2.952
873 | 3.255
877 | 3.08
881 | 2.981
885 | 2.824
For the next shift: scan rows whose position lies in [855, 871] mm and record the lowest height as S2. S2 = 2.818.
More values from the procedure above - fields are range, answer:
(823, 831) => 2.825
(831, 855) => 2.817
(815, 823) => 2.905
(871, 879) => 3.08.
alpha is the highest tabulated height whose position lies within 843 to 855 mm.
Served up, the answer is 2.855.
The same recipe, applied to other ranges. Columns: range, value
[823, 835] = 3.1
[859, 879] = 3.298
